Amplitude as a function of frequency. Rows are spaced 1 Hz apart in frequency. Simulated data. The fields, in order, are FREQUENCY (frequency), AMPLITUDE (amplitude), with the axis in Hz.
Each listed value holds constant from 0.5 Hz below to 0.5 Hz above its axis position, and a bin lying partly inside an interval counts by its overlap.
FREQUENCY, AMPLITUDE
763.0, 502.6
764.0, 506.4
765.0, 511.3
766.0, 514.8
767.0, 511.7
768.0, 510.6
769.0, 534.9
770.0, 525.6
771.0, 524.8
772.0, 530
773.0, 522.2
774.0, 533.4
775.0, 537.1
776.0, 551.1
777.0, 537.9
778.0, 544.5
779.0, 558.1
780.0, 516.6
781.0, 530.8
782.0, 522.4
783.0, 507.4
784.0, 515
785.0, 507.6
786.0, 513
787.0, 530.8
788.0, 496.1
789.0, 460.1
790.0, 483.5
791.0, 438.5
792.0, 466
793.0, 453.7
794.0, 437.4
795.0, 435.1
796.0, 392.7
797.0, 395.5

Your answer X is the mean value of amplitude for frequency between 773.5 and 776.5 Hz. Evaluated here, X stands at 541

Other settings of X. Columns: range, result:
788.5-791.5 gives 461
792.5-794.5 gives 446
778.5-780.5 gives 537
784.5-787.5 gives 517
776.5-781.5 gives 538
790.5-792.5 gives 452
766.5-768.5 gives 511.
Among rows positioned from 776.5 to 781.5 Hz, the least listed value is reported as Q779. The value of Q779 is 516.6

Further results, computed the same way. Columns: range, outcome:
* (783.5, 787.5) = 507.6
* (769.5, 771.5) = 524.8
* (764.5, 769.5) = 510.6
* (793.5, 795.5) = 435.1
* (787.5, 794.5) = 437.4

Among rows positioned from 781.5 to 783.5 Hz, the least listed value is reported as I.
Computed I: 507.4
